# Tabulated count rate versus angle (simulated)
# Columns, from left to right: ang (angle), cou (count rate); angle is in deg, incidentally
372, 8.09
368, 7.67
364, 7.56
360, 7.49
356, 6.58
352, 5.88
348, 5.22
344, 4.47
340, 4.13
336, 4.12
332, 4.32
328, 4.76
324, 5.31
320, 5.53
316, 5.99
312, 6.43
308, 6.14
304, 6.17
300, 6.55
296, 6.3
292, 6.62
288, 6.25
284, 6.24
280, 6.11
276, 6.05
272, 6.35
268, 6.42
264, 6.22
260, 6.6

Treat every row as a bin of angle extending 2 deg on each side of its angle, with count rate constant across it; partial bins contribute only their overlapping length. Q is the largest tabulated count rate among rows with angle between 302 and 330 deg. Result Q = 6.43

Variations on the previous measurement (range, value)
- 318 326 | 5.53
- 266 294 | 6.62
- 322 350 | 5.31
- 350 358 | 6.58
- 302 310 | 6.17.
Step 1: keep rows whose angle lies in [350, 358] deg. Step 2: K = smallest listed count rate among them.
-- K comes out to 5.88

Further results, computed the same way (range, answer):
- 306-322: 5.53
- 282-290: 6.24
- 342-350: 4.47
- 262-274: 6.22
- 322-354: 4.12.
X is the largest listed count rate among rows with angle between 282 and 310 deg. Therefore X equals 6.62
